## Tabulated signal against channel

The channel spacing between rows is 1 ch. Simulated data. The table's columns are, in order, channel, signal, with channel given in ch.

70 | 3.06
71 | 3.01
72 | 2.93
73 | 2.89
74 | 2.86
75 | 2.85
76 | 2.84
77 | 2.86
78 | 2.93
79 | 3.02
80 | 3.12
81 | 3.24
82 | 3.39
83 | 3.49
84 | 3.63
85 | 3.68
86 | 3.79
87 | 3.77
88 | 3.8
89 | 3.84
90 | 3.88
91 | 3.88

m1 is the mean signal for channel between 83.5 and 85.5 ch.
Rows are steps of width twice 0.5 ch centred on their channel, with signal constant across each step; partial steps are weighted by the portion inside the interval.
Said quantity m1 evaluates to 3.66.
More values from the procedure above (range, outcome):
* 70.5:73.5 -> 2.94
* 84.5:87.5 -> 3.75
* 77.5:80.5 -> 3.02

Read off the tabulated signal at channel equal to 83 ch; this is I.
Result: 3.49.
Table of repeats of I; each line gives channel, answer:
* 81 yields 3.24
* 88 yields 3.8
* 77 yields 2.86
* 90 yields 3.88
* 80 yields 3.12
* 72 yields 2.93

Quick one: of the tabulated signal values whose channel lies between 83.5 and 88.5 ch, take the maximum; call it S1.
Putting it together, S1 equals 3.8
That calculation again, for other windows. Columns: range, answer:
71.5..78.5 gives 2.93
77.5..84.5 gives 3.63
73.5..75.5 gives 2.86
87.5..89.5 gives 3.84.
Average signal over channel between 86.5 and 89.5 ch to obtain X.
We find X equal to 3.8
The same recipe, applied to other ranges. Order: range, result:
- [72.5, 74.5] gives 2.88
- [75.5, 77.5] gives 2.85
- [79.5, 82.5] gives 3.25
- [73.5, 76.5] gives 2.85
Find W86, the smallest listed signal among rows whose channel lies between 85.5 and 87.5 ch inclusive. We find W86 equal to 3.77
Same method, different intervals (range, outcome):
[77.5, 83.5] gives 2.93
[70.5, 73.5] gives 2.89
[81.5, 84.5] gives 3.39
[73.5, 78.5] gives 2.84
